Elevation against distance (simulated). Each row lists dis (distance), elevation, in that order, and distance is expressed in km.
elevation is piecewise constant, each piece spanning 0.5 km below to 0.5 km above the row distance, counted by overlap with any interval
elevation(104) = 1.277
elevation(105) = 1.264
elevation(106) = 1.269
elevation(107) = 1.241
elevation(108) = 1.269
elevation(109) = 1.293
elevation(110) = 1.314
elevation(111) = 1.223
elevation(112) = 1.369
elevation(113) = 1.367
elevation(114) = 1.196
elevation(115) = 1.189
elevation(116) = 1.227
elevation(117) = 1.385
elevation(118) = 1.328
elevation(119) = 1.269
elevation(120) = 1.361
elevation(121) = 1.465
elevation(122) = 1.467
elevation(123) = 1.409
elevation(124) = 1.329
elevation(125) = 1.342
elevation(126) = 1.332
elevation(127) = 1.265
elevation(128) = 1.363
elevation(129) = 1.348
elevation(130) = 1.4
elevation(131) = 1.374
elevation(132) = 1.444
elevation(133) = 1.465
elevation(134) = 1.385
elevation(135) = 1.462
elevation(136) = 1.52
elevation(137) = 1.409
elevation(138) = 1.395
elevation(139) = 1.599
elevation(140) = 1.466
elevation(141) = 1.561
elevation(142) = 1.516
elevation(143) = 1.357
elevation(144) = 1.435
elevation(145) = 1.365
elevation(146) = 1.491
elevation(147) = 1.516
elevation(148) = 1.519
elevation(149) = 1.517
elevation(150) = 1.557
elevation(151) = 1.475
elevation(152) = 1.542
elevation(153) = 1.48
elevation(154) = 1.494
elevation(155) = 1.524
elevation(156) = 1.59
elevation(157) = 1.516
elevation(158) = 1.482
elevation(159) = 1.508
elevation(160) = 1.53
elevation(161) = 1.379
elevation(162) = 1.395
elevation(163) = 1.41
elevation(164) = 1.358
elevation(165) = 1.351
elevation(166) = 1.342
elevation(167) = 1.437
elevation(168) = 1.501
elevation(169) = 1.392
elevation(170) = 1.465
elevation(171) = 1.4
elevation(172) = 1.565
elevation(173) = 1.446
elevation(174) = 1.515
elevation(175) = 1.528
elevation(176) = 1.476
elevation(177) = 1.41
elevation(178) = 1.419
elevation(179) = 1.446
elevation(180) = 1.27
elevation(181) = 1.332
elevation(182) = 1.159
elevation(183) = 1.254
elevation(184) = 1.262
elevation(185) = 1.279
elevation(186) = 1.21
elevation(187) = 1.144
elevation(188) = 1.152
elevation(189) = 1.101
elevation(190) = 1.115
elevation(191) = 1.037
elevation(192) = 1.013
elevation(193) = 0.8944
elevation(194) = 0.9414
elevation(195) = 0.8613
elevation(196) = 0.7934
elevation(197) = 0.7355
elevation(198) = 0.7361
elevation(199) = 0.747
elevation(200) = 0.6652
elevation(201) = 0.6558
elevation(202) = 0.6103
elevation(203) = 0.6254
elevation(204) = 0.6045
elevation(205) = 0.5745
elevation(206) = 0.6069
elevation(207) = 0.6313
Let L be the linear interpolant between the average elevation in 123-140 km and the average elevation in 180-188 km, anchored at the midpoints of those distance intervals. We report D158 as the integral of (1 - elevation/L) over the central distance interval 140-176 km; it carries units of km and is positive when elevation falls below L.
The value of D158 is -4.2 km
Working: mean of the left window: 1.4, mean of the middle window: 1.47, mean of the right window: 1.23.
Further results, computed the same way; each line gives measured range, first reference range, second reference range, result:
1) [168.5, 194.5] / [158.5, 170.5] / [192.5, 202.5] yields -4.67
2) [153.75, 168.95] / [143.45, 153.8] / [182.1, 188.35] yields -0.63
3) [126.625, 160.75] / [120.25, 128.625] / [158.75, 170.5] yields -1.76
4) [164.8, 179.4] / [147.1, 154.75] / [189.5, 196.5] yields -2.64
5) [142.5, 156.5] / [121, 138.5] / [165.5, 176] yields -0.62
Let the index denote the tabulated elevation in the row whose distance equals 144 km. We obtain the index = 1.435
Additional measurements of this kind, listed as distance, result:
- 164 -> 1.358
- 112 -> 1.369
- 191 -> 1.037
